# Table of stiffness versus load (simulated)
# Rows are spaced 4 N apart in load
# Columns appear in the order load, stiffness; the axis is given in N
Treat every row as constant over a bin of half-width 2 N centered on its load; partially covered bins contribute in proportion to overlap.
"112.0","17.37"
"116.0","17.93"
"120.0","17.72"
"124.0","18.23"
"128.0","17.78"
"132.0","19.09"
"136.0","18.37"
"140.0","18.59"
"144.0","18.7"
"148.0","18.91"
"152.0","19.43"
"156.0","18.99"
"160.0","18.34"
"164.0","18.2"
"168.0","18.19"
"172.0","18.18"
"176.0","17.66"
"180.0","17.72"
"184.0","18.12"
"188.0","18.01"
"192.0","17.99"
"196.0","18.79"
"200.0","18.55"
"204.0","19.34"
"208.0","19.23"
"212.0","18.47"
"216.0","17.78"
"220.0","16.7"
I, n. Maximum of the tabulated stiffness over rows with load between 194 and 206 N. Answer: 19.34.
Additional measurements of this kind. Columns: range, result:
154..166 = 18.99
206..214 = 19.23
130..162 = 19.43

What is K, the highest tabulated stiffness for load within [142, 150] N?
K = 18.91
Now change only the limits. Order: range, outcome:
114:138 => 19.09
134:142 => 18.59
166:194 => 18.19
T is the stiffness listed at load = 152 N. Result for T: 19.43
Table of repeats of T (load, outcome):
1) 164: 18.2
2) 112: 17.37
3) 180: 17.72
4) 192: 17.99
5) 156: 18.99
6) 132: 19.09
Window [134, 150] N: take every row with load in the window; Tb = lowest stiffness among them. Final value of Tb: 18.37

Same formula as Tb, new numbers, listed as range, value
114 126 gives 17.72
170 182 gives 17.66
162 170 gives 18.19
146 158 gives 18.91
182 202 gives 17.99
